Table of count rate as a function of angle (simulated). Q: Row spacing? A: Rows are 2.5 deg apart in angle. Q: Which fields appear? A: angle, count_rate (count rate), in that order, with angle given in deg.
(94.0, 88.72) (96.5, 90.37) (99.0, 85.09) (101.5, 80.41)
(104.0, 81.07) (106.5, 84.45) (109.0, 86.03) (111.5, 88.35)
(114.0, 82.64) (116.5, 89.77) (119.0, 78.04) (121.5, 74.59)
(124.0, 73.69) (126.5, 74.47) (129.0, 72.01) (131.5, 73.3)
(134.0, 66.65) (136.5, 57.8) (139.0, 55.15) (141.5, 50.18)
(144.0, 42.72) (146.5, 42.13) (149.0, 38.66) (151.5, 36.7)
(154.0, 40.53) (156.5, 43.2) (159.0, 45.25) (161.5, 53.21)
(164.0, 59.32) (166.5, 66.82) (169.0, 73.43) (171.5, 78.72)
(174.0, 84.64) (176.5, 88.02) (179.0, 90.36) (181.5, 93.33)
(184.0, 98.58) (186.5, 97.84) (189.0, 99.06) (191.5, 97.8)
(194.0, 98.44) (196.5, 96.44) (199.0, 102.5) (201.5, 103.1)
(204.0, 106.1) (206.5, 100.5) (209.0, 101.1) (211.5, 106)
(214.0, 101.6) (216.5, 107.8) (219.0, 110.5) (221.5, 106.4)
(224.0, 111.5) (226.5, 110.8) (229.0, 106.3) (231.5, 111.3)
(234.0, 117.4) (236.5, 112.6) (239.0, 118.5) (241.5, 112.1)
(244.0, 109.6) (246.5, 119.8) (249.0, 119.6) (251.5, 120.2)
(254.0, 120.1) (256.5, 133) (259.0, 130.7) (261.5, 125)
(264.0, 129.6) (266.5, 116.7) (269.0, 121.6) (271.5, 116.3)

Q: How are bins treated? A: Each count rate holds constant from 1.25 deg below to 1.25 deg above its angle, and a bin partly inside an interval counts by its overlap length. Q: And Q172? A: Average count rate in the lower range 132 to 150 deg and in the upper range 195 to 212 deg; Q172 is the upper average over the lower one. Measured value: 1.98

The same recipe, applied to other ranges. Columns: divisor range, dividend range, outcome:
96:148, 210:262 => 1.58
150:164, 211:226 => 2.39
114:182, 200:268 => 1.76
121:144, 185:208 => 1.54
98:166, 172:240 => 1.58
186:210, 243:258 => 1.20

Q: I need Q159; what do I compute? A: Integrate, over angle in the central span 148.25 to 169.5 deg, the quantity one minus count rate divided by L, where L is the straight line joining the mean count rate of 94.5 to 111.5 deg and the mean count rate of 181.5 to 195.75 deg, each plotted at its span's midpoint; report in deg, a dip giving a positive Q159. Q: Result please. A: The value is 9.8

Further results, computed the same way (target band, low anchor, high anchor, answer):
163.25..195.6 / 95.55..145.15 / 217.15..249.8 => 2.5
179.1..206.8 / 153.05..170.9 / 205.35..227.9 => -5.0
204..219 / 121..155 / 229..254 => -0.9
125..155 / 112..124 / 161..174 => 8.5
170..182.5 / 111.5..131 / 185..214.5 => 1.0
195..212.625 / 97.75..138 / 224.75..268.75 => 0.5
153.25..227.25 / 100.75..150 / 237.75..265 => 6.3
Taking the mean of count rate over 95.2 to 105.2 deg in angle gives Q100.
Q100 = 84.3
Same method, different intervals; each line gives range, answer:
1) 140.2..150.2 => 43.5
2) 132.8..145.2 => 54.5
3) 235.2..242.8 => 114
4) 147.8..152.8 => 37.7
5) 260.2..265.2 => 127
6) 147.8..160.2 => 40.9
